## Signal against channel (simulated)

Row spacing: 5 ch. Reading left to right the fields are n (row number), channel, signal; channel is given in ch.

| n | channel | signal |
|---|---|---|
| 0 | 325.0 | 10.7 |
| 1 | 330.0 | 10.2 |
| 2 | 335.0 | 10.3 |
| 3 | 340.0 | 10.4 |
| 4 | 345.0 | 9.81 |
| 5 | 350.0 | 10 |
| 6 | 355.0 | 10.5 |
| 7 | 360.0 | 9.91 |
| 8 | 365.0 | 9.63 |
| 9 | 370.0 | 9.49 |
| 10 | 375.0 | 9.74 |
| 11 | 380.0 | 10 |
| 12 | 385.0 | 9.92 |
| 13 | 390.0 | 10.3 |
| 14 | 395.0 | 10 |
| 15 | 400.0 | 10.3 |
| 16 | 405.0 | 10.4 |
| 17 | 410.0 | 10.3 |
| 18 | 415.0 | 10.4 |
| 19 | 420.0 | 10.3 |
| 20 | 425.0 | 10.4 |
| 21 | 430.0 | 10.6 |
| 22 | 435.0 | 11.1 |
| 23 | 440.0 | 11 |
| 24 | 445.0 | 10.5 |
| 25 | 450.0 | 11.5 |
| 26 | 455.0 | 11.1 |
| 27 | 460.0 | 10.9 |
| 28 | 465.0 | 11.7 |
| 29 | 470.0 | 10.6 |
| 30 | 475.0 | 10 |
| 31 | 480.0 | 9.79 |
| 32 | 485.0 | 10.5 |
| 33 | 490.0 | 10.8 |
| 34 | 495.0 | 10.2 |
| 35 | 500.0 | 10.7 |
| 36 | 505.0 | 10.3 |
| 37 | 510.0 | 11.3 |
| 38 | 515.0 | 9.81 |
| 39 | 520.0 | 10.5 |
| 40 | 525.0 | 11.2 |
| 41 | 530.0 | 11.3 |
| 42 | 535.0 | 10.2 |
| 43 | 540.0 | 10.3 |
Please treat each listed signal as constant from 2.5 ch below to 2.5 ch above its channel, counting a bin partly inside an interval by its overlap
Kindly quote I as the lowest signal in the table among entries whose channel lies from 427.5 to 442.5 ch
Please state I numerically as 10.6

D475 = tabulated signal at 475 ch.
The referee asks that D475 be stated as 10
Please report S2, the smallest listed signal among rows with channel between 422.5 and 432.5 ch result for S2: 10.4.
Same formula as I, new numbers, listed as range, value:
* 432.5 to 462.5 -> 10.5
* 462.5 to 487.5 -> 9.79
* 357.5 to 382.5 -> 9.49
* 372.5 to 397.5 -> 9.74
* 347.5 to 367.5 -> 9.63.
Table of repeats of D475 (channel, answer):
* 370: 9.49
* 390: 10.3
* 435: 11.1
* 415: 10.4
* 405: 10.4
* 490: 10.8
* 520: 10.5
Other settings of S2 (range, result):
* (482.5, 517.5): 9.81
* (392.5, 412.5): 10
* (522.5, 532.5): 11.2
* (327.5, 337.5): 10.2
